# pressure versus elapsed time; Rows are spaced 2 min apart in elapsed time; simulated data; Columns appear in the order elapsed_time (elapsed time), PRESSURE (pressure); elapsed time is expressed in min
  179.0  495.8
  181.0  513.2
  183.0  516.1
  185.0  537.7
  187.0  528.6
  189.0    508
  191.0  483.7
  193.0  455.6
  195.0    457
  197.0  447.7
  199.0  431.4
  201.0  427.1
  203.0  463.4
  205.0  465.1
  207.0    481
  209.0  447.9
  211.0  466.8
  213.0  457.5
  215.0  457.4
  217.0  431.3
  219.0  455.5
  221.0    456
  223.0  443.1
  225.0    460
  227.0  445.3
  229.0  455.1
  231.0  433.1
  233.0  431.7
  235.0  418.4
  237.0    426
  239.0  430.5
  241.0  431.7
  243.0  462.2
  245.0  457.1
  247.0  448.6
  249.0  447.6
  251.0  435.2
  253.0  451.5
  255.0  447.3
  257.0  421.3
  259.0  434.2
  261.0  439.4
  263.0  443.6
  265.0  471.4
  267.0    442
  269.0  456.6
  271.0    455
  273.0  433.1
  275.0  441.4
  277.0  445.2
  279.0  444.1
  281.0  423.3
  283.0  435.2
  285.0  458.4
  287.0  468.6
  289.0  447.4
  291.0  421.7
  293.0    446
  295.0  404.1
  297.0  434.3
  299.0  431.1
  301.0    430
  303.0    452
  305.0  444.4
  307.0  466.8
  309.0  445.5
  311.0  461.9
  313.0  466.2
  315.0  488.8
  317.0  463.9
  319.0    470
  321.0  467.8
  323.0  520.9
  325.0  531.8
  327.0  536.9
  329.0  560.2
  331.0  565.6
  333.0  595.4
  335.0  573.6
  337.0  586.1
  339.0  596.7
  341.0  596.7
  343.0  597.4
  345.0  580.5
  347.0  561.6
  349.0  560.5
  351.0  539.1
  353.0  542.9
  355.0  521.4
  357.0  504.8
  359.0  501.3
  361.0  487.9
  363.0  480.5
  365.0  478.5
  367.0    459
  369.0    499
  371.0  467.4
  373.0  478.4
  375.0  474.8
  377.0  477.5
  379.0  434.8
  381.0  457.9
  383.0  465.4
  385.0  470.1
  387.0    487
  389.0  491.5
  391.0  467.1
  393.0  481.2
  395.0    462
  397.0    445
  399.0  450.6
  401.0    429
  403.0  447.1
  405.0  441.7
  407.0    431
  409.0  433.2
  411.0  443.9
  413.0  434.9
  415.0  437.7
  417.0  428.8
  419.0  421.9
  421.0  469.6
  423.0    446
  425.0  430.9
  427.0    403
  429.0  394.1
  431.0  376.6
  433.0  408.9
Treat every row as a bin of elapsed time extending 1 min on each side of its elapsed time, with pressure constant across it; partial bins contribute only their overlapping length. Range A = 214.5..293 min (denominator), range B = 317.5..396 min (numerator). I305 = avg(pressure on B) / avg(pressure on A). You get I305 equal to 1.16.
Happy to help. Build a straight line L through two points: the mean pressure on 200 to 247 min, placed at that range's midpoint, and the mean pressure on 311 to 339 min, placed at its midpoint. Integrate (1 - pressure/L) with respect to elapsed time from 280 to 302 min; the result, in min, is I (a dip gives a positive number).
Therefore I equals 2.8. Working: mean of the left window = 448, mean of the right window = 525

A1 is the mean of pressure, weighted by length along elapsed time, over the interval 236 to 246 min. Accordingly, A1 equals 442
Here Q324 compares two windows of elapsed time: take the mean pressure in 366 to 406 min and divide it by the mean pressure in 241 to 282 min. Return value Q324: 1.04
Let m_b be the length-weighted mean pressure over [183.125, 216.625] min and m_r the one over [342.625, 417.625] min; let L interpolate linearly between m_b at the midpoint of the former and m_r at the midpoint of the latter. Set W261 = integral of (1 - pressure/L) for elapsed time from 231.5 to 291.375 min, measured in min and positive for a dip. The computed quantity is 3.9 min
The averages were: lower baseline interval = 470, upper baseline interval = 480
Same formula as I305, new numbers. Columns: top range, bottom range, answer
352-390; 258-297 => 1.09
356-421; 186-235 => 1.01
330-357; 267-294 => 1.28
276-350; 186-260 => 1.09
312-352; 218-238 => 1.23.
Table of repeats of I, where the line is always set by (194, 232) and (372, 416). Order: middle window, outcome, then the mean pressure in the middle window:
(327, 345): -5.0 min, 581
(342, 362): -3.7 min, 540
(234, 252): 0.5 min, 440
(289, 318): 0.5 min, 447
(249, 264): 0.4 min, 440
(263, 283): 0.4 min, 445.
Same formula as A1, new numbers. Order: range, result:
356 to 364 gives 494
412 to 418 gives 434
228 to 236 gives 435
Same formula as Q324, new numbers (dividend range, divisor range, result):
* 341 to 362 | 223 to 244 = 1.23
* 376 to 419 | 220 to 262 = 1.02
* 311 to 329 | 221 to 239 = 1.13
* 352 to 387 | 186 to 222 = 1.04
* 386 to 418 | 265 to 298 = 1.02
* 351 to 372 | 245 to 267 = 1.12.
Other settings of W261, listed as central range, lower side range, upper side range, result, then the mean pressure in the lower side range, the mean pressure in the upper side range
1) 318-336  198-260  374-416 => -3.4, 446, 455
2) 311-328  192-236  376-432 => -1.7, 449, 445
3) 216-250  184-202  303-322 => 2.0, 475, 463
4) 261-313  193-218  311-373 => 5.4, 453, 525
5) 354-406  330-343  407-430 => 3.3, 587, 431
